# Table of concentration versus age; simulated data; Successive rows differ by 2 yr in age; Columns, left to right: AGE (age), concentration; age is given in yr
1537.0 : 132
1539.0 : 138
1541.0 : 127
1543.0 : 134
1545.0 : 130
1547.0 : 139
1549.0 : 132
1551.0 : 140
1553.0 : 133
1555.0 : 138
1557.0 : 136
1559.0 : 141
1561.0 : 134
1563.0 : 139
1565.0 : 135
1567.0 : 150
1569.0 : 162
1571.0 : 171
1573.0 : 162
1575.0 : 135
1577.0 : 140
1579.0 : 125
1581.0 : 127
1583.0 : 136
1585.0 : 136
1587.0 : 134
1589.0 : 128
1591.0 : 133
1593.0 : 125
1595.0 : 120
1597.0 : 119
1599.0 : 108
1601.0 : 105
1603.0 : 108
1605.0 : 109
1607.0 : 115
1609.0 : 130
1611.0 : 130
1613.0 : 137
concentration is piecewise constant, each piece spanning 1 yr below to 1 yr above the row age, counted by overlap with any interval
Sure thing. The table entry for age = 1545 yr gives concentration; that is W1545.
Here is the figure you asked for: 130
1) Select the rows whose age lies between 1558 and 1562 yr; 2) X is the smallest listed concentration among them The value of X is 134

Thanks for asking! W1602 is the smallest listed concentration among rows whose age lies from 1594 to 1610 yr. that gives 105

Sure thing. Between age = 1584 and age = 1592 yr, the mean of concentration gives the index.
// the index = 133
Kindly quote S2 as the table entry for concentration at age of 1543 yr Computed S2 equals 134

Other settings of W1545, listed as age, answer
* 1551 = 140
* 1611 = 130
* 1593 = 125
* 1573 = 162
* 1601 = 105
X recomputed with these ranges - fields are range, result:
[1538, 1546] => 127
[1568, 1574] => 162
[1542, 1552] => 130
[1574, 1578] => 135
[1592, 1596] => 120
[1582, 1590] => 128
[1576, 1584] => 125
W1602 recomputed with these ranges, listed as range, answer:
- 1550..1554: 133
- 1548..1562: 132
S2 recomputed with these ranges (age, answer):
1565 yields 135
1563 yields 139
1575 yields 135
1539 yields 138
